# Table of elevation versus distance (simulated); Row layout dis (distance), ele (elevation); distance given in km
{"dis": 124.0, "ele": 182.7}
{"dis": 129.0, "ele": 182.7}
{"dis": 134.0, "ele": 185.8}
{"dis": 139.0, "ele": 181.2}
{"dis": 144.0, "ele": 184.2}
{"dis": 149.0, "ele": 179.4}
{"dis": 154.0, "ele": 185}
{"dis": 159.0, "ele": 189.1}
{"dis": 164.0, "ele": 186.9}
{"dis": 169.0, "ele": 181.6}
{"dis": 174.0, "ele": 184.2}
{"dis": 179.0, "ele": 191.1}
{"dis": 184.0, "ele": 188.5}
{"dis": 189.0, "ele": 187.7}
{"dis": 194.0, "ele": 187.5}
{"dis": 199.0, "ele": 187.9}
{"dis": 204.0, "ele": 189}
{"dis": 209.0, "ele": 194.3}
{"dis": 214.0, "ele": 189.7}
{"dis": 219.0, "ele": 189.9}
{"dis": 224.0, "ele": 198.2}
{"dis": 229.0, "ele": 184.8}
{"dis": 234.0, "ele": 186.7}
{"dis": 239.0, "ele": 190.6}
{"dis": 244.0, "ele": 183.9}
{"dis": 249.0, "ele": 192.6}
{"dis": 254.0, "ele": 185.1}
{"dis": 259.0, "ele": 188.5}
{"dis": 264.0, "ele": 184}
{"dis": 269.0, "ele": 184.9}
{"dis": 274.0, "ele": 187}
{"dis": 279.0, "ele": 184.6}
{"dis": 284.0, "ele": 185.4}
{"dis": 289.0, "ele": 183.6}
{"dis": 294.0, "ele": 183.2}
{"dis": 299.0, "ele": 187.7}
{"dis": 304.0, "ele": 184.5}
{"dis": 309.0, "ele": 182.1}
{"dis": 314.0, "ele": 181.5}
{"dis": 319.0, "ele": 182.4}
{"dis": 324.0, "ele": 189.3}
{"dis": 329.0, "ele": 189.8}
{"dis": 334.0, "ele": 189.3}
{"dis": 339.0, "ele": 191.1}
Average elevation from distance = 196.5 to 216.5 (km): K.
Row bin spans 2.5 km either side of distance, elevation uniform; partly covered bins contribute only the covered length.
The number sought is 190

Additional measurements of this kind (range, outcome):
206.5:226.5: 193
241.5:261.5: 188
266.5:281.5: 186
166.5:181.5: 186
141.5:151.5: 182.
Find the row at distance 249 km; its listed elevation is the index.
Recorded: 192.6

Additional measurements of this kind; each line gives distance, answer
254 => 185.1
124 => 182.7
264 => 184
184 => 188.5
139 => 181.2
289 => 183.6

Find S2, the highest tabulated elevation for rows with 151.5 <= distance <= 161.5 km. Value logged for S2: 189.1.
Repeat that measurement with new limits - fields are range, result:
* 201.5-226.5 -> 198.2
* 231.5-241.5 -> 190.6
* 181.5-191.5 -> 188.5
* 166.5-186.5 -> 191.1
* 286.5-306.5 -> 187.7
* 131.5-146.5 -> 185.8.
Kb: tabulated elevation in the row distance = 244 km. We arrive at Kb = 183.9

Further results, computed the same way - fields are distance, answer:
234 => 186.7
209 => 194.3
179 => 191.1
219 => 189.9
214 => 189.7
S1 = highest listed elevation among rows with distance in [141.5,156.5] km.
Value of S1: 185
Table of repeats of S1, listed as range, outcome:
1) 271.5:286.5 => 187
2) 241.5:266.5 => 192.6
